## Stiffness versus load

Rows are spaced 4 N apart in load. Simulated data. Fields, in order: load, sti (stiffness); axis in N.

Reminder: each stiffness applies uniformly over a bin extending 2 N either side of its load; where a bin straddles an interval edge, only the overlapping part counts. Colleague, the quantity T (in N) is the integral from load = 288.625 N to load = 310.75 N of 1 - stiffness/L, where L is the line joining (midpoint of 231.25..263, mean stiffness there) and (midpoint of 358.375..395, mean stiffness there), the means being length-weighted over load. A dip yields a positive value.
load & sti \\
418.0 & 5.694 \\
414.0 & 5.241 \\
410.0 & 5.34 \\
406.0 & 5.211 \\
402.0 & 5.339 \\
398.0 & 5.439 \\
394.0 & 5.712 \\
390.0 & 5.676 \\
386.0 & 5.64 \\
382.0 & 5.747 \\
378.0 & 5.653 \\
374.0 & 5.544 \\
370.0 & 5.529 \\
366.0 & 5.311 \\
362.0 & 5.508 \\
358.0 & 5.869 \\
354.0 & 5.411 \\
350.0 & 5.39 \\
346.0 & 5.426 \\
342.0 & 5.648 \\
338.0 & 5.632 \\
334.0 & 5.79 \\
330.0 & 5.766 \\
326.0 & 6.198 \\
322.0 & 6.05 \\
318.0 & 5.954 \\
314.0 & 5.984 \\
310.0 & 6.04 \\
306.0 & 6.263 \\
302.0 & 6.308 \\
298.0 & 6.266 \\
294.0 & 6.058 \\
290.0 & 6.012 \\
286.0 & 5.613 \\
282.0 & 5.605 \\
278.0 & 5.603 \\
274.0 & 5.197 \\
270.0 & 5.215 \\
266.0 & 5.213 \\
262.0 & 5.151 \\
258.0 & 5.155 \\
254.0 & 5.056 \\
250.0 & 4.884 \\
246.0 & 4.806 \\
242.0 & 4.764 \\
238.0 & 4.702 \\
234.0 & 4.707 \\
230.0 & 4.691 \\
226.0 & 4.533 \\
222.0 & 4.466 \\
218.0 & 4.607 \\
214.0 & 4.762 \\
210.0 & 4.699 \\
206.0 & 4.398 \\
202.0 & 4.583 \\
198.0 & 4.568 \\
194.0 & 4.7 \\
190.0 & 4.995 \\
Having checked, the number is -4.2 N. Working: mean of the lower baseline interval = 4.89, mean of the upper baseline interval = 5.6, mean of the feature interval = 6.17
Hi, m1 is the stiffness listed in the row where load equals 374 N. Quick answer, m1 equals 5.544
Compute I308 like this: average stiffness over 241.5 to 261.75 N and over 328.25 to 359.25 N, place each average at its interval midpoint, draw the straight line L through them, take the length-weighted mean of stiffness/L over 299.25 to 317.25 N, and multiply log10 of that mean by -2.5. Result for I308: -0.15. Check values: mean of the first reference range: 4.96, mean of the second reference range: 5.61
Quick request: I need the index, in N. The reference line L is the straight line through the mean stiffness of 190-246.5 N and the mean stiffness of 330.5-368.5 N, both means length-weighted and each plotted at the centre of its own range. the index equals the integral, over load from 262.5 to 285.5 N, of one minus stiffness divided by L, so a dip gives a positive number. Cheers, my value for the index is -1.5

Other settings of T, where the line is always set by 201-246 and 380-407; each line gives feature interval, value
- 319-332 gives -2.05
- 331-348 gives -1.21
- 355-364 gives -0.49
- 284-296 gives -2.16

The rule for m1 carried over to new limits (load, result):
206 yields 4.398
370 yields 5.529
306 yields 6.263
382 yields 5.747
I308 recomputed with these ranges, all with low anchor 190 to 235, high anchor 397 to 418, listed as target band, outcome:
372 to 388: -0.08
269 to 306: -0.18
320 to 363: -0.12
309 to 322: -0.20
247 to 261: -0.05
